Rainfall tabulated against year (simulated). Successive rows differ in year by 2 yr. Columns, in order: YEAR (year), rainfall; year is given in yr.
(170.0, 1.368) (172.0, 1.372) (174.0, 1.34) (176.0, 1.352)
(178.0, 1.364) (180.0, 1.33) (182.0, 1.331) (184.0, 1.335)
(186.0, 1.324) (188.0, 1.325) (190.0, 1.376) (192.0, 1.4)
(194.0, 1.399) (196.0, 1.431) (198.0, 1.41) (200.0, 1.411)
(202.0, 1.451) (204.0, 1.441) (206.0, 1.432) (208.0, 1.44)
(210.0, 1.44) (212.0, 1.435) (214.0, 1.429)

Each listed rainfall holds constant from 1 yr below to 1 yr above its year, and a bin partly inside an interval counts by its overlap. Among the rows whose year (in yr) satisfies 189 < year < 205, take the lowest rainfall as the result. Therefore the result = 1.376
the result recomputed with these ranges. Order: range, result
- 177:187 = 1.324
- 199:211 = 1.411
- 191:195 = 1.399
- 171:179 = 1.34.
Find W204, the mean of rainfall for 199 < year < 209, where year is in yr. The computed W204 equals 1.43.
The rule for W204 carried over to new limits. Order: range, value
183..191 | 1.34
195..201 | 1.42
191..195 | 1.4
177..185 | 1.34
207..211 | 1.44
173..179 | 1.35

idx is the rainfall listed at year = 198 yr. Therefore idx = 1.41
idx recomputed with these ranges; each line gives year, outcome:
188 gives 1.325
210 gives 1.44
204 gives 1.441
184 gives 1.335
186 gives 1.324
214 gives 1.429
